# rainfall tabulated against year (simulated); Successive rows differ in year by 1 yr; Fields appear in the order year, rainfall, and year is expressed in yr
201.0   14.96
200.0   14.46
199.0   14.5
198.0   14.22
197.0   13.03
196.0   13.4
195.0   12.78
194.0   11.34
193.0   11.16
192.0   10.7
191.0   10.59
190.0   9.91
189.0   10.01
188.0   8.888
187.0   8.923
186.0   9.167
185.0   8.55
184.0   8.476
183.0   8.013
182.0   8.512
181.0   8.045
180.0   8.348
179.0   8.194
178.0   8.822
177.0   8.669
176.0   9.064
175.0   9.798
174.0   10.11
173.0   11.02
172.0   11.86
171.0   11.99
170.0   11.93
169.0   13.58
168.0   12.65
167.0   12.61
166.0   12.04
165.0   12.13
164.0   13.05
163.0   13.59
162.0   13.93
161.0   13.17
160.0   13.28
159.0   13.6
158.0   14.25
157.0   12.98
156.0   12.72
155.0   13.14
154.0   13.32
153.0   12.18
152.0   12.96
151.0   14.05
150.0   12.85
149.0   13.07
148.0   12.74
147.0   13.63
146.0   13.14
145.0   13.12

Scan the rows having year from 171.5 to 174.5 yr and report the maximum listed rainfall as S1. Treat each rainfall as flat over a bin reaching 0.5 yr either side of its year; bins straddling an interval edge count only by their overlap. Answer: 11.86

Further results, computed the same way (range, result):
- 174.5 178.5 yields 9.798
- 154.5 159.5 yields 14.25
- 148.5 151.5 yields 14.05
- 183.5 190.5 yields 10.01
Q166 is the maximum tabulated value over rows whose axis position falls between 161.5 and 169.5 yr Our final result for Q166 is 13.93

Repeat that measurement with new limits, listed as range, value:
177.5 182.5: 8.822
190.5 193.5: 11.16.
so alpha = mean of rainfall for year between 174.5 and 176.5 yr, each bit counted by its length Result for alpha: 9.43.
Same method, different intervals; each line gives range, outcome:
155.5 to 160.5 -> 13.4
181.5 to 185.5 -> 8.39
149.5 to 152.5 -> 13.3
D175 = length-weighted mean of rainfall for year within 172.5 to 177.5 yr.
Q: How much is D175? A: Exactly 9.73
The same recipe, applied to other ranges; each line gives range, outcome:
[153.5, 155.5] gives 13.2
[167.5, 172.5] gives 12.4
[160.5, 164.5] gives 13.4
